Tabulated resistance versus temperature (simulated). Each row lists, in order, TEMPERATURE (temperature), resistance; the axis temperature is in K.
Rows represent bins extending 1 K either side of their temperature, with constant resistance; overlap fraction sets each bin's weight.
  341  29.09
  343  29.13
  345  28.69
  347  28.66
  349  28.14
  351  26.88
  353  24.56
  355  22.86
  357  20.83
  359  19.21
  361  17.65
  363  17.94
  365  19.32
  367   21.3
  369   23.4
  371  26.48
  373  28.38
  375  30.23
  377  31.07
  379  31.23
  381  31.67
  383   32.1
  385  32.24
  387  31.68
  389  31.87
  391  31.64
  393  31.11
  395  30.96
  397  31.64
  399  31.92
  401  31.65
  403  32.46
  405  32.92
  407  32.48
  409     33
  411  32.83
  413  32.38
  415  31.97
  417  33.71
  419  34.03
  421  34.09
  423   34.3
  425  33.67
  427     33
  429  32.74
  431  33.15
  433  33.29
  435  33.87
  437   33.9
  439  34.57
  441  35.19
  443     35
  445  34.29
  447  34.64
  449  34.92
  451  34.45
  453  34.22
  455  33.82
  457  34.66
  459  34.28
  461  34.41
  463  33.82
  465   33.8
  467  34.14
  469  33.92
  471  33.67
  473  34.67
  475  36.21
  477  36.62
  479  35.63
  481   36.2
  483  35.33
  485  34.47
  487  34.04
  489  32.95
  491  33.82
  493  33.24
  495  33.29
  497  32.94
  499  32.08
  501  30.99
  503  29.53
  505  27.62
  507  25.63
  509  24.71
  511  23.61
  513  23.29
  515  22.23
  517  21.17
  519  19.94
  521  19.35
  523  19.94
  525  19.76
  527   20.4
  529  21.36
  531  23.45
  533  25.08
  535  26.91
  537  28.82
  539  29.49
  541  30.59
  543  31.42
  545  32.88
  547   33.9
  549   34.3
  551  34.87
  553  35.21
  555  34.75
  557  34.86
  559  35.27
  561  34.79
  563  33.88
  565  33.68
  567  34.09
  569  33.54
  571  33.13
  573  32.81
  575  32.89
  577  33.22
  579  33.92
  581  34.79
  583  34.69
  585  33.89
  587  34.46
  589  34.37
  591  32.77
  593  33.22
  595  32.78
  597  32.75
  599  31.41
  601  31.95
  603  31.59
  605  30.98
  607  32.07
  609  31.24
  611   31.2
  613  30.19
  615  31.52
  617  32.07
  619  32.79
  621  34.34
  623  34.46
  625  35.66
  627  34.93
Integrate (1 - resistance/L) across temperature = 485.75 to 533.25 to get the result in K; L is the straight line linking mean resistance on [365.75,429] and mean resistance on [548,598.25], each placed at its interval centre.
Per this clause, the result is 9.55 K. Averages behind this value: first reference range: 31.3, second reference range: 33.9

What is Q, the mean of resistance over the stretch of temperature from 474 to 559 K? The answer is 29.4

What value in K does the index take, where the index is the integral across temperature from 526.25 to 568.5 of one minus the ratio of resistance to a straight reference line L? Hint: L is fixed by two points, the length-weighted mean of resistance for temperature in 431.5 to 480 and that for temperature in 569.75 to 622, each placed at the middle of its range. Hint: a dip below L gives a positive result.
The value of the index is 2.9 K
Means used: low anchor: 34.5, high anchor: 32.7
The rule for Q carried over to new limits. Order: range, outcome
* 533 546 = 29.6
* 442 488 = 34.7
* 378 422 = 32.3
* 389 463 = 33.4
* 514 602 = 30.4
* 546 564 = 34.6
